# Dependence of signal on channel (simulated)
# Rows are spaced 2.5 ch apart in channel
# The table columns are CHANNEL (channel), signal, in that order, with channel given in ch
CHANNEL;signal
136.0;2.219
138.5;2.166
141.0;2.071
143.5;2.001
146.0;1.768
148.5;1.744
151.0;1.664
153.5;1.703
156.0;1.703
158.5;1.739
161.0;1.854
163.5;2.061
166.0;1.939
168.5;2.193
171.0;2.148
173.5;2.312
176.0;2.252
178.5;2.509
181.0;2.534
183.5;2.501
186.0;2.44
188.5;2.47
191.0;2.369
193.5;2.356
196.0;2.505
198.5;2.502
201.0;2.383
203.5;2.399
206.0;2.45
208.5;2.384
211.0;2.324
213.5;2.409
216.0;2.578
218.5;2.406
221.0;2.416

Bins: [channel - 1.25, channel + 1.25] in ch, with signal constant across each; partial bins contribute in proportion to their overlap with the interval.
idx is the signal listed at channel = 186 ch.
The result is 2.44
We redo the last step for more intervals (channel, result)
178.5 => 2.509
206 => 2.45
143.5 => 2.001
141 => 2.071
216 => 2.578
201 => 2.383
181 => 2.534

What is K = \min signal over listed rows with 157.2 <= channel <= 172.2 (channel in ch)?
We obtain 1.739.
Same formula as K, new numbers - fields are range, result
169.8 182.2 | 2.148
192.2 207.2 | 2.356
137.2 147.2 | 1.768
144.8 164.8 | 1.664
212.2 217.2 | 2.409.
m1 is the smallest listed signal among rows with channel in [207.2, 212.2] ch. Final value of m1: 2.324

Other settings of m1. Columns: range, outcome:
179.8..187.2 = 2.44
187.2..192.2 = 2.369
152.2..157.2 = 1.703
